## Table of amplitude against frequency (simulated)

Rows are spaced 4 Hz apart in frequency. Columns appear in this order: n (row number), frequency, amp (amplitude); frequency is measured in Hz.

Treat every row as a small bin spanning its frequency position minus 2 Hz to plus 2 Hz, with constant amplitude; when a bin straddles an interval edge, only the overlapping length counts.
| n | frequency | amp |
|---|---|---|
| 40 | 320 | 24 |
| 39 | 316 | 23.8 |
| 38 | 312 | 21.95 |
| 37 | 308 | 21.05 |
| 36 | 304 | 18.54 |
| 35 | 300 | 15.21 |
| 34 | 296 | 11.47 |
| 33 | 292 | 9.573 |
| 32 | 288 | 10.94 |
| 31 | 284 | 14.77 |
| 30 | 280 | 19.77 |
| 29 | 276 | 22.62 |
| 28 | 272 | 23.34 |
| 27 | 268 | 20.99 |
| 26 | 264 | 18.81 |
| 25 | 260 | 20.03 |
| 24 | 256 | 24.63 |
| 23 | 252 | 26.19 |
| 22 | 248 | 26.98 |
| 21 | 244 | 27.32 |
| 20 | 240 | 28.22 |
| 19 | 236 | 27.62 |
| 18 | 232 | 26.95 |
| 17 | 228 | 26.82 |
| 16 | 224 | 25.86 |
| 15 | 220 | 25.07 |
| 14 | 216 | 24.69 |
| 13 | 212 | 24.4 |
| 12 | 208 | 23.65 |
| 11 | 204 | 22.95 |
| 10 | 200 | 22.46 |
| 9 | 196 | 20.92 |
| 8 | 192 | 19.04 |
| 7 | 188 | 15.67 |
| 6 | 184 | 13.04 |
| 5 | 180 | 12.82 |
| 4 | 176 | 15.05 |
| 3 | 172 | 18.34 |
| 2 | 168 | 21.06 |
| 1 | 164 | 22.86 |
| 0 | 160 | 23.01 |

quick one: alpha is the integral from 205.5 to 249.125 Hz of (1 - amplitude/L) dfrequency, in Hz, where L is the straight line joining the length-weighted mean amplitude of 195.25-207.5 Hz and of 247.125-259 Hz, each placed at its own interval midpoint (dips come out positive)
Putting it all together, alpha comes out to -4.0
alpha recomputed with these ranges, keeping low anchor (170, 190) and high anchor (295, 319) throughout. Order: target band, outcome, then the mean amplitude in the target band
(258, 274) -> -2.6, 20.8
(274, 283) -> -1.1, 20.5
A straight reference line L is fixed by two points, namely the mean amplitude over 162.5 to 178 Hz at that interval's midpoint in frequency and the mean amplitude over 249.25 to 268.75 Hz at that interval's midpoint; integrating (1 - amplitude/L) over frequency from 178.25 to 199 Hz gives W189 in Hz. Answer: 3.4 Hz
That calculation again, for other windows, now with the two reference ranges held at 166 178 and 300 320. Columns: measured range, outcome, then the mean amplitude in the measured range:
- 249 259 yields -2.6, 25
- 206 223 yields -4.9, 24.5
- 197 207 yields -2.1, 22.6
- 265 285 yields -0.2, 20.5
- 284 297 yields 5.9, 11.2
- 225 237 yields -4.7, 27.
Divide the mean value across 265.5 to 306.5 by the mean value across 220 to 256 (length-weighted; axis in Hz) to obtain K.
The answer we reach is 0.63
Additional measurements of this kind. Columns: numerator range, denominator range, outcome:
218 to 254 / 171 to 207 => 1.49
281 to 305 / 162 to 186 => 0.78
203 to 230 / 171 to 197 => 1.54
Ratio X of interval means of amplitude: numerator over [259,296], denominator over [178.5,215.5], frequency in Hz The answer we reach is 0.88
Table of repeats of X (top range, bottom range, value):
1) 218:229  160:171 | 1.18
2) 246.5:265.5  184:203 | 1.23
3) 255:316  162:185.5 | 1.06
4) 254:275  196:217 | 0.93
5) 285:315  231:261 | 0.60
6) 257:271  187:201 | 1.05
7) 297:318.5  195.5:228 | 0.82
